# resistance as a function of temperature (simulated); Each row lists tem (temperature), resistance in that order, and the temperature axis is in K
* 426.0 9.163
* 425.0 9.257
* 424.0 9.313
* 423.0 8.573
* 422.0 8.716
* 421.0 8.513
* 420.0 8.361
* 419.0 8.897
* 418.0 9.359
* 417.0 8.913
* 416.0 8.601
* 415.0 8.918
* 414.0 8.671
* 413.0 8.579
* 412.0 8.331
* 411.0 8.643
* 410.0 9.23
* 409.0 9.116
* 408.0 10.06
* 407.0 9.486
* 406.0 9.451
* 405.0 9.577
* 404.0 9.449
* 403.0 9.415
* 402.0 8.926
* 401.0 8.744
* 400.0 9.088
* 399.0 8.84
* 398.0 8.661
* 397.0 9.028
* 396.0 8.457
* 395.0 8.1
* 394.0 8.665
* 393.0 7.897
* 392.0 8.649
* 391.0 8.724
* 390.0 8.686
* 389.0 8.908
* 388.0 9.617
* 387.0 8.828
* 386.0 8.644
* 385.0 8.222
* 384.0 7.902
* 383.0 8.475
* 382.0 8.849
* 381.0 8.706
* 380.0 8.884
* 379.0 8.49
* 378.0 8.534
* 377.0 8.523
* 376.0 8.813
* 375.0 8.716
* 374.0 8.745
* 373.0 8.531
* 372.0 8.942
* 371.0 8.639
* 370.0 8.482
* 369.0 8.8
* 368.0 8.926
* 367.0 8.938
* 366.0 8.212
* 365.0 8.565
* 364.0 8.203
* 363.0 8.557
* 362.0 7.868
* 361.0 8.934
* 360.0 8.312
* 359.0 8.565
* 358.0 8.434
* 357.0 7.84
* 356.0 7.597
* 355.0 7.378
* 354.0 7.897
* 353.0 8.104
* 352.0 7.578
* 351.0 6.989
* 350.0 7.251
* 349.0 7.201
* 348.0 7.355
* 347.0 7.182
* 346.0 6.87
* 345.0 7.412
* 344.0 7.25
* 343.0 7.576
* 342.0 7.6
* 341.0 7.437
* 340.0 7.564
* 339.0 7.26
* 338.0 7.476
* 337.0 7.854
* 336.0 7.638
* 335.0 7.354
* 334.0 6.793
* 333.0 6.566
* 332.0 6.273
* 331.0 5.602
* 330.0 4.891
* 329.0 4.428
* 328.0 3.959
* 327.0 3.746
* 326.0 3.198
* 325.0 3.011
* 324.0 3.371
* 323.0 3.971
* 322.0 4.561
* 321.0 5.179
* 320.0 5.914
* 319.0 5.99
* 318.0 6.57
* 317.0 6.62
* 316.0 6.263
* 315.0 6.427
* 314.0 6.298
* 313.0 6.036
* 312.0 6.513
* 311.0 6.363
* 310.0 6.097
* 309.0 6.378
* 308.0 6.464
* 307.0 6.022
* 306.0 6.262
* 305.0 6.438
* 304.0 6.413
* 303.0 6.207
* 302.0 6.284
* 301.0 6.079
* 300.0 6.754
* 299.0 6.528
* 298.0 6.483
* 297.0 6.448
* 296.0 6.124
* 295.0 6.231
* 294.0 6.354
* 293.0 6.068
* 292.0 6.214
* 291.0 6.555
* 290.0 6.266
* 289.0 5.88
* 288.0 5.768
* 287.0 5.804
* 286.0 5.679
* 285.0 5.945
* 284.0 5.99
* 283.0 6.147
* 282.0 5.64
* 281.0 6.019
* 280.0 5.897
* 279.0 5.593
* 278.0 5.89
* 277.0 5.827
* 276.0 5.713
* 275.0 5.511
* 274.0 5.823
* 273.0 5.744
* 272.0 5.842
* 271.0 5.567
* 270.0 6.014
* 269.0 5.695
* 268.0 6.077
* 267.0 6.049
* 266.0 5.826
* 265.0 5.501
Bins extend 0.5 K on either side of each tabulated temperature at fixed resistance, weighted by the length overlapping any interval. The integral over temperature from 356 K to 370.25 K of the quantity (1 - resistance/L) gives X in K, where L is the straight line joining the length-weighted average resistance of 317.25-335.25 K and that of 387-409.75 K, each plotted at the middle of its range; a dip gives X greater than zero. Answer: -2.8 K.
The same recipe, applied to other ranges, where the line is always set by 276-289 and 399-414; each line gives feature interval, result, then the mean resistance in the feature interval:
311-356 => 5.47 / 6.34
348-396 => -1.00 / 8.38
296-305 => -0.09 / 6.39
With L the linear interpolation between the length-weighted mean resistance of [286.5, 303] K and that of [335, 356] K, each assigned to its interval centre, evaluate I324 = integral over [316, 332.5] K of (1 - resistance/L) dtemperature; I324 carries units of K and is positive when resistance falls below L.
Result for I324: 4.9 K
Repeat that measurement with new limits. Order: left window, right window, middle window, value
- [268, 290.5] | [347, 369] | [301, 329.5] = 5.24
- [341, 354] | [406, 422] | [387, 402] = -0.46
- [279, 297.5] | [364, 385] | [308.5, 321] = 1.07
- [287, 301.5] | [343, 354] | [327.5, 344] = 1.05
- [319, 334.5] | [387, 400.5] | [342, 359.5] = -3.82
